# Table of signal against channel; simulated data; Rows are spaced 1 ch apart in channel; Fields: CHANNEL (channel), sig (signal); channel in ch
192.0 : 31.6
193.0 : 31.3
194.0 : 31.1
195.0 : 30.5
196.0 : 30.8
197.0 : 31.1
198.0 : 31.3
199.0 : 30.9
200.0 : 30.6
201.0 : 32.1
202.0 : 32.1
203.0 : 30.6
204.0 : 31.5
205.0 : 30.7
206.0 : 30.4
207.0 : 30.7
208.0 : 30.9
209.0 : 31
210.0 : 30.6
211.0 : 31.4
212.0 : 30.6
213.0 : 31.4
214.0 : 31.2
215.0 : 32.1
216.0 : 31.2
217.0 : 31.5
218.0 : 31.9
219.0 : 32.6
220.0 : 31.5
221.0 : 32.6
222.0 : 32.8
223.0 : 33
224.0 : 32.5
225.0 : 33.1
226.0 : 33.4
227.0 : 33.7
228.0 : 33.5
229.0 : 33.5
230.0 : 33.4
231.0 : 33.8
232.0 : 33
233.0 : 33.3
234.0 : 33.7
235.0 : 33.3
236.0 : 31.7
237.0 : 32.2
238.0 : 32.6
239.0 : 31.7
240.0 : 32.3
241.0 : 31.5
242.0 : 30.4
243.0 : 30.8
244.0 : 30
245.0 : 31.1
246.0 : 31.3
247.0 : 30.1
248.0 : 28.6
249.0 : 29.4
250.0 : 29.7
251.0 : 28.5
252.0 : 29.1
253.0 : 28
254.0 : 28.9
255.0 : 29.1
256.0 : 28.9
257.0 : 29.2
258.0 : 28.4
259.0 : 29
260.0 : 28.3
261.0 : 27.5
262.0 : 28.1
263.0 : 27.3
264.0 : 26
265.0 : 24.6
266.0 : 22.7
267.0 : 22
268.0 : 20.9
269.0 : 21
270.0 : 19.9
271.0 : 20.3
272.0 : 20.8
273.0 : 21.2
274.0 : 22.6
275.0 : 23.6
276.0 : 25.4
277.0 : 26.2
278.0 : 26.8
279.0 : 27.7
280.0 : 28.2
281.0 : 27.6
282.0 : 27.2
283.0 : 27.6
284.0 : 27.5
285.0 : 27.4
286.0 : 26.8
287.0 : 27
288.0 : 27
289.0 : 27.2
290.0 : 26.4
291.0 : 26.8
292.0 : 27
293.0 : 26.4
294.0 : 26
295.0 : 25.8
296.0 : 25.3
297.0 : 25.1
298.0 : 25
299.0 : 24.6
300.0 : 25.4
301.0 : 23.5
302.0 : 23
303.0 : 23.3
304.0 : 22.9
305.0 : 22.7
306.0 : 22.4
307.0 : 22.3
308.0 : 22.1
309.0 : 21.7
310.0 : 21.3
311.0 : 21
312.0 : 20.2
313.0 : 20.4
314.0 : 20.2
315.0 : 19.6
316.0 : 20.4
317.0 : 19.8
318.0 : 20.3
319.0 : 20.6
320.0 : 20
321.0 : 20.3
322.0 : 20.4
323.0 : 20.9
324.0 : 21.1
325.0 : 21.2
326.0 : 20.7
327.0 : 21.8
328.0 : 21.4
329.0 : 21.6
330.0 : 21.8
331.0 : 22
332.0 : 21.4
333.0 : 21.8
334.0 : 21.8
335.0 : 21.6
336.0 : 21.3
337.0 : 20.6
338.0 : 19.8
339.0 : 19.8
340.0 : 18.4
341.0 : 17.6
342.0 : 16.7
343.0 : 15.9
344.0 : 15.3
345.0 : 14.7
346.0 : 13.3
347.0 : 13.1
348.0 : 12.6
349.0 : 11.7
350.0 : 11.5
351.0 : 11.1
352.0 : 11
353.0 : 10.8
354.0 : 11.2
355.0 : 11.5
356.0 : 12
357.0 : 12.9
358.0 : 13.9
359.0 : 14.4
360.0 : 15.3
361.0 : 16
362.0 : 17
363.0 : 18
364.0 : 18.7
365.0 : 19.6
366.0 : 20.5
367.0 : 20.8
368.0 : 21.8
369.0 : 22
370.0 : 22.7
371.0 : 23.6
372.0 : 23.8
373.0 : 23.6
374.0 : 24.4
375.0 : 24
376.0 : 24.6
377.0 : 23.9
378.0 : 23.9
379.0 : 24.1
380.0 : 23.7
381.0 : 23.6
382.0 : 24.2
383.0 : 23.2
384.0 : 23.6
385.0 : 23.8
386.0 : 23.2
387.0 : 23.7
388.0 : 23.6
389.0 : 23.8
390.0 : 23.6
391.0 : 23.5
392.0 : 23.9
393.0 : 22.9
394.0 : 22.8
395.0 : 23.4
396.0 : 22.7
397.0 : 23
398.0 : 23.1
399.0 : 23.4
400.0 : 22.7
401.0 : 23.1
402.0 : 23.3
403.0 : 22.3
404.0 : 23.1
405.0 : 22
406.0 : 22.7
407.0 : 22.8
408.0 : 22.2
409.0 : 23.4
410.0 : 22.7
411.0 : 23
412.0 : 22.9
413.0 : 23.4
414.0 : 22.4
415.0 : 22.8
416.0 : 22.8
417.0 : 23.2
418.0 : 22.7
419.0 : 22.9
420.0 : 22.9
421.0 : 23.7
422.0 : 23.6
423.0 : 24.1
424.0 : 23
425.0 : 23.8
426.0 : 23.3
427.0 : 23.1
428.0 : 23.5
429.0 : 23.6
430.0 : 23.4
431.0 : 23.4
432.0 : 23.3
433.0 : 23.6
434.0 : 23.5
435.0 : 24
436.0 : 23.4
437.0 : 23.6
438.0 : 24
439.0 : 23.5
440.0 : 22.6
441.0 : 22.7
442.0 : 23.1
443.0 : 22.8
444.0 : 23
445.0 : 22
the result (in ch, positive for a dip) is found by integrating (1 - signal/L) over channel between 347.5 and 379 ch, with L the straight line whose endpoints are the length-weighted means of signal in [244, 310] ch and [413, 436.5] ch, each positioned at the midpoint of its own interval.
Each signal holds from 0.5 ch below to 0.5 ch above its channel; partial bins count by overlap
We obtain 8.5 ch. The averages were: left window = 25.9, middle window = 17.8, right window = 23.3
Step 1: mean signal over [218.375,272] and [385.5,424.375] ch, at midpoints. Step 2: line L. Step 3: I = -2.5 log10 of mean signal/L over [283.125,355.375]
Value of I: 0.27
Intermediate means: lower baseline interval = 29.6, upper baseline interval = 23.1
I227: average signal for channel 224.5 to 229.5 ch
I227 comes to 33.4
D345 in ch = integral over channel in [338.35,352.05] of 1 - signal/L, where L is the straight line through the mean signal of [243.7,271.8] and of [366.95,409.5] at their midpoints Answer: 5.5 ch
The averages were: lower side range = 27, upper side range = 23.3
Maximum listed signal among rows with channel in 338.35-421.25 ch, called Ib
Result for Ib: 24.6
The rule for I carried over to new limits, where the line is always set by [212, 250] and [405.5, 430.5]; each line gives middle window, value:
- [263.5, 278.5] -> 0.29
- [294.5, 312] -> 0.22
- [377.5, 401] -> 0.05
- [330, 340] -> 0.27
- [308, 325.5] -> 0.33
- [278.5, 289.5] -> 0.08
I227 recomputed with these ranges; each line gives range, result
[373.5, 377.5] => 24.2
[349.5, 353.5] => 11.1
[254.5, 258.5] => 28.9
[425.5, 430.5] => 23.4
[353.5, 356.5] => 11.6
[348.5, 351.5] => 11.4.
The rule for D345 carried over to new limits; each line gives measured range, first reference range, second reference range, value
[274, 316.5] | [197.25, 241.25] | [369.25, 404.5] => 5.42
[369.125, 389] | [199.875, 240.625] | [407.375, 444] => 1.19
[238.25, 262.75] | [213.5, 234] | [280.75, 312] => 0.21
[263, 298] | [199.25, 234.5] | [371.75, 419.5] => 4.53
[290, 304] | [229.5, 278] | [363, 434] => 0.78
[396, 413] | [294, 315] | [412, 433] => 0.24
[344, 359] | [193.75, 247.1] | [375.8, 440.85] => 7.80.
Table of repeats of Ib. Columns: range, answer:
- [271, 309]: 28.2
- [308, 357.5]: 22.1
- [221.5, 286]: 33.8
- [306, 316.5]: 22.4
